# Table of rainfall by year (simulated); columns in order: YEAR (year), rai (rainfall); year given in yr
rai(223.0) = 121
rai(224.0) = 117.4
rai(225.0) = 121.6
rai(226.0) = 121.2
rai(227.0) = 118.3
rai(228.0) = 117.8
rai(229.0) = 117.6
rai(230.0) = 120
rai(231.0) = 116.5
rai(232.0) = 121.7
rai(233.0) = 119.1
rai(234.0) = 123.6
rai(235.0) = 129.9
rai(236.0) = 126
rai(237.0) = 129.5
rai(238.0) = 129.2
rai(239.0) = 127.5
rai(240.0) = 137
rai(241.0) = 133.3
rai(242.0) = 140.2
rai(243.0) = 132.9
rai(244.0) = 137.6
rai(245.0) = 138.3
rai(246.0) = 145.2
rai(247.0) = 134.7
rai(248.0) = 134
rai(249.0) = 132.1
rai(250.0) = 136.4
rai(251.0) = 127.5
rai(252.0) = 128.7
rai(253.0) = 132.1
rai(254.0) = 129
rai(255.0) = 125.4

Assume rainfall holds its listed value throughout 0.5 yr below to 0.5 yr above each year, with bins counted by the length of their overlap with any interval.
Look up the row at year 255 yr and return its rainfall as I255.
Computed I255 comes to 125.4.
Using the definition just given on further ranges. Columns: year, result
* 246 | 145.2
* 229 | 117.6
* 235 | 129.9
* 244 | 137.6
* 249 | 132.1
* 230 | 120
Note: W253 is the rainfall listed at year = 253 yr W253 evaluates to 132.1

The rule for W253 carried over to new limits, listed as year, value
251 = 127.5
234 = 123.6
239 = 127.5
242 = 140.2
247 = 134.7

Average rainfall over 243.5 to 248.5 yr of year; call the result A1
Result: 138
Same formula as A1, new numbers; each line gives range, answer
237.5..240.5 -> 131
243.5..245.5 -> 138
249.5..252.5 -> 131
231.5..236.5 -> 124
